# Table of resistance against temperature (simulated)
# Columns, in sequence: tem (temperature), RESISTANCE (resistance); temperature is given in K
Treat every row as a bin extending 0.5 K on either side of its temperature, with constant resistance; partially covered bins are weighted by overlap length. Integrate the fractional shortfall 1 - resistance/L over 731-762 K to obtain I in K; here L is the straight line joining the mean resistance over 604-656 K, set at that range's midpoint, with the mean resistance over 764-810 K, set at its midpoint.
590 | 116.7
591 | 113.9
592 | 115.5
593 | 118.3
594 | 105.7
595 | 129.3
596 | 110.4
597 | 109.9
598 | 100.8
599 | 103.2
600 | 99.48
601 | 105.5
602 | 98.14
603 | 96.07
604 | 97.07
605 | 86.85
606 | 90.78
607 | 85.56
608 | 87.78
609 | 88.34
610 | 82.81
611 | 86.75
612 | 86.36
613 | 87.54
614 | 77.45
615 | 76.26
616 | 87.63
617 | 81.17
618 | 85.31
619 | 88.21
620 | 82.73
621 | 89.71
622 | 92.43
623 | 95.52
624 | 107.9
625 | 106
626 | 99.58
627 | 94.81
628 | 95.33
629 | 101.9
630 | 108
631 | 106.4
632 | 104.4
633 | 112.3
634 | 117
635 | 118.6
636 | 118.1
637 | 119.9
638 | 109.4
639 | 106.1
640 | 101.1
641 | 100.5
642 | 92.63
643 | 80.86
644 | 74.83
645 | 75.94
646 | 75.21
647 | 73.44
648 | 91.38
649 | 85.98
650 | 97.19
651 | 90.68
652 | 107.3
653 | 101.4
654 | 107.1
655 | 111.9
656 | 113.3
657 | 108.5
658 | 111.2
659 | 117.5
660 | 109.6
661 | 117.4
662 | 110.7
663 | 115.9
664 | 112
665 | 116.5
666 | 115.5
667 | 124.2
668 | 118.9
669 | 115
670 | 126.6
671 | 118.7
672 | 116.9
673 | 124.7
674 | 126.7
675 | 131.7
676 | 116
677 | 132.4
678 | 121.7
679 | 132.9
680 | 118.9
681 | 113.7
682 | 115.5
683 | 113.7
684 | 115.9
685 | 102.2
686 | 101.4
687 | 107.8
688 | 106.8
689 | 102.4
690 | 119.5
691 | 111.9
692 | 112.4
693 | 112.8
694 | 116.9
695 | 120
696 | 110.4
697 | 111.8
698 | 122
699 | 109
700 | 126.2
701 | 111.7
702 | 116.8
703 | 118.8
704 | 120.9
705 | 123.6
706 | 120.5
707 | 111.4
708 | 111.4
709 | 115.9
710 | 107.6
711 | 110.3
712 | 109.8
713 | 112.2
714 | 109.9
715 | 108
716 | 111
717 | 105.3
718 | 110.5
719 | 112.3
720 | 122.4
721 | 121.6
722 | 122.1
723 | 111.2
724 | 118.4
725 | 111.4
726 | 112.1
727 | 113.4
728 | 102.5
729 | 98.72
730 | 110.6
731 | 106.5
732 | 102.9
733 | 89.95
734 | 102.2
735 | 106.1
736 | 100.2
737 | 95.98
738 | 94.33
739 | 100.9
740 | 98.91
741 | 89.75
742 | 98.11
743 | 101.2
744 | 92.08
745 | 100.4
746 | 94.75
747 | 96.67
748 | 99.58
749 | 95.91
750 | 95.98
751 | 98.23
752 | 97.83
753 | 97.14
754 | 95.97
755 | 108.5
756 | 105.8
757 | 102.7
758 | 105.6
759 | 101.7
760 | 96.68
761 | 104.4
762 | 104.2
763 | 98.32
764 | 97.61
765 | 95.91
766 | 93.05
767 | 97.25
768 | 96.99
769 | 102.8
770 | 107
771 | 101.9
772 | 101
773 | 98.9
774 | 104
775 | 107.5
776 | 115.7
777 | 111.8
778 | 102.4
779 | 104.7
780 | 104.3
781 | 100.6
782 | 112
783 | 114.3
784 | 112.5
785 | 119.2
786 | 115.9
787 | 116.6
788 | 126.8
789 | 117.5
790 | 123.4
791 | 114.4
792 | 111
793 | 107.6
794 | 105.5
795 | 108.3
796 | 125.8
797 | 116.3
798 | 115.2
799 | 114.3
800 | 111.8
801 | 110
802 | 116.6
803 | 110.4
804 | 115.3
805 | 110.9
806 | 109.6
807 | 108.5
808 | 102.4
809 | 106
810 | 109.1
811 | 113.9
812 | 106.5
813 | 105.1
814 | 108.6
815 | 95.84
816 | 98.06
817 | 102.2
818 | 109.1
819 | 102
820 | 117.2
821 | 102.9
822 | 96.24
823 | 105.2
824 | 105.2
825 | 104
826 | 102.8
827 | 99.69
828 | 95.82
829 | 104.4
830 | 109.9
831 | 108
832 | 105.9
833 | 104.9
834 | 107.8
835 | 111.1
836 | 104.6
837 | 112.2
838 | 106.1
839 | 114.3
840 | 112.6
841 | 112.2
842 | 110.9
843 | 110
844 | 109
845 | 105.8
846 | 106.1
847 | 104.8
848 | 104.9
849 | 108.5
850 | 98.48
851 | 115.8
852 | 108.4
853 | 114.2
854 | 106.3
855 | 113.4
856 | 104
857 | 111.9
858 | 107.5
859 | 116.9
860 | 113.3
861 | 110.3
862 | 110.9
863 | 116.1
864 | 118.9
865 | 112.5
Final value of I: 1.9 K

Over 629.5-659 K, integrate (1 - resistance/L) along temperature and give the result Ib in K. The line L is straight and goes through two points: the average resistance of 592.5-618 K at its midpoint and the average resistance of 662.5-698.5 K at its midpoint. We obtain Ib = 1.4 K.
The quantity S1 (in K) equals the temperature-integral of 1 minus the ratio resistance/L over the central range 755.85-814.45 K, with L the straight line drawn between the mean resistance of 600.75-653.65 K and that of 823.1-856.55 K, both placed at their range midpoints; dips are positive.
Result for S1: -2.3 K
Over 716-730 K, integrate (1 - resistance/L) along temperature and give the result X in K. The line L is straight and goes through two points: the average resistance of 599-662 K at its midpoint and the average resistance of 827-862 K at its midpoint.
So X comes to -1.4 K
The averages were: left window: 97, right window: 108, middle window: 112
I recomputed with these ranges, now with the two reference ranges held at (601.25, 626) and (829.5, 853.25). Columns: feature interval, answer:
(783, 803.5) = -2.0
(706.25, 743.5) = -3.2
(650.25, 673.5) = -4.9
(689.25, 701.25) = -2.3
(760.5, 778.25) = 0.1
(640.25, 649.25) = 0.8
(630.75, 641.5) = -2.2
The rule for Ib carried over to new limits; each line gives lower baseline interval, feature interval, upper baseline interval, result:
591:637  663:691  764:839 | -4.3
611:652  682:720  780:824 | -4.4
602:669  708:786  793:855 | -0.2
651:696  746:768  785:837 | 2.4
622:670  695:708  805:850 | -1.5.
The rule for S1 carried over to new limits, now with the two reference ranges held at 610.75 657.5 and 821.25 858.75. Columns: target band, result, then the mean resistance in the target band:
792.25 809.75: -1.0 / 111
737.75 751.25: 0.7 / 96.9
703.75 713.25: -1.3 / 114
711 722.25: -1.4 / 113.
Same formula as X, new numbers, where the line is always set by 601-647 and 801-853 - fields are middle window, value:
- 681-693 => -1.4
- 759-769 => 0.4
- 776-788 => -0.8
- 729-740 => 0.1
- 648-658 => -0.6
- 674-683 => -2.3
